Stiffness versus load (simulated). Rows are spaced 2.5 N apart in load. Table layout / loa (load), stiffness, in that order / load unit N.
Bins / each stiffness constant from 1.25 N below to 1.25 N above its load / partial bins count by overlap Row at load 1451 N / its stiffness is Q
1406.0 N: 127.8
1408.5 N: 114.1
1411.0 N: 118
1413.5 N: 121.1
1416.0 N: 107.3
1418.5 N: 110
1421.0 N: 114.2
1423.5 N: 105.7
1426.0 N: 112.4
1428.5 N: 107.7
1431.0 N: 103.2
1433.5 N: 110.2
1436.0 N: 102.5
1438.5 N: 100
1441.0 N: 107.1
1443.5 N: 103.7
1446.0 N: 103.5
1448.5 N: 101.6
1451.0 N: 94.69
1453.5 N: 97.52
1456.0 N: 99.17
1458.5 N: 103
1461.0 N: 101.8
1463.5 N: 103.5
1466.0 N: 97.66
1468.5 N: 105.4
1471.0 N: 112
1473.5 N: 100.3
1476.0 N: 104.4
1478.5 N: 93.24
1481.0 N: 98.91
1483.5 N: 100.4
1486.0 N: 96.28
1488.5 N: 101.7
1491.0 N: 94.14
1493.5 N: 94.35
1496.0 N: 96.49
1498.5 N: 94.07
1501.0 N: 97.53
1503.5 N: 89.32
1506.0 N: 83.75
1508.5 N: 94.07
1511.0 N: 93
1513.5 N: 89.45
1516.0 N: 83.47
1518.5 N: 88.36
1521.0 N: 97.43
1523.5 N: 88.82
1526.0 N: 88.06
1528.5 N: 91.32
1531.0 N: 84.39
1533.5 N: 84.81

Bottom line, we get 94.69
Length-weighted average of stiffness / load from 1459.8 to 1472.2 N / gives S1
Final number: 104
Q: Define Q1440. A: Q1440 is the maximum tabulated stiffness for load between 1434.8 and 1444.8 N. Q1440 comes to 107.1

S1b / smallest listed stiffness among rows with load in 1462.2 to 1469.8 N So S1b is 97.66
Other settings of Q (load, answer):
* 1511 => 93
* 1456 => 99.17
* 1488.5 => 101.7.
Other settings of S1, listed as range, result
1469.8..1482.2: 102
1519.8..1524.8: 93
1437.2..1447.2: 104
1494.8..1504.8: 94.3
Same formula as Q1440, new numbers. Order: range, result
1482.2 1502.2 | 101.7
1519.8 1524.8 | 97.43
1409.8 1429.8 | 121.1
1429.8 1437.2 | 110.2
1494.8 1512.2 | 97.53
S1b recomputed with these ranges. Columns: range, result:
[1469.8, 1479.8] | 93.24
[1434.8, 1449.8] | 100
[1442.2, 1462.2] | 94.69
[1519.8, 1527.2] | 88.06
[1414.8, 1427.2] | 105.7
